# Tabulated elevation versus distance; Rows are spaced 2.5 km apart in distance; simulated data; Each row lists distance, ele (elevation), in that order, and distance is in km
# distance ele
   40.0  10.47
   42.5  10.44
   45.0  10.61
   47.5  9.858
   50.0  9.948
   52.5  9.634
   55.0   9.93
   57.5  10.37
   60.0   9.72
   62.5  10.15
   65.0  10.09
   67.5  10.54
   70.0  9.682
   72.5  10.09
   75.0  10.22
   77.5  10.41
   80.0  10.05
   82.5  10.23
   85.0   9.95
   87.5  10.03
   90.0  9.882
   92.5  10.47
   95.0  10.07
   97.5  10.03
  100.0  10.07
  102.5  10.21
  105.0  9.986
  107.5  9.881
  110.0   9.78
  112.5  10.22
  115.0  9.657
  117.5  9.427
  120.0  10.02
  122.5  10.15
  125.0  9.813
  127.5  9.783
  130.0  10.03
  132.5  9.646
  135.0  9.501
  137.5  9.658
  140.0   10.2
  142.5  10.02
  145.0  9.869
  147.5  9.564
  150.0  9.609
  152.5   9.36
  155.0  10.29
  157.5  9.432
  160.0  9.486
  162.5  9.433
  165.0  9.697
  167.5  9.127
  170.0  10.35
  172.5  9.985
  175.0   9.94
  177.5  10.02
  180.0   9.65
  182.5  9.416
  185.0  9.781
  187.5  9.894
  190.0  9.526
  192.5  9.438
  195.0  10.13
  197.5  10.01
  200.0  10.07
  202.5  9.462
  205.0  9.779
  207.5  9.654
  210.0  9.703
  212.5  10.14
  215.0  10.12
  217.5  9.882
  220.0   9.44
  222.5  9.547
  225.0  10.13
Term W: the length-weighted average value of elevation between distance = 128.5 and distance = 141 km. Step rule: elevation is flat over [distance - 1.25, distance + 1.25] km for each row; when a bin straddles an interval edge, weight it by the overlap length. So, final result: 9.8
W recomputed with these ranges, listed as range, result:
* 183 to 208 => 9.77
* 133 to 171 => 9.7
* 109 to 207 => 9.77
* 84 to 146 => 9.93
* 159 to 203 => 9.75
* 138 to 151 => 9.85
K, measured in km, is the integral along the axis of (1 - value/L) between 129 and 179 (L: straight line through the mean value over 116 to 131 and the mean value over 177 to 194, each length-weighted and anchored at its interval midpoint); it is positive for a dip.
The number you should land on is 0.0 km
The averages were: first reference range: 9.86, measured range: 9.76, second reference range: 9.67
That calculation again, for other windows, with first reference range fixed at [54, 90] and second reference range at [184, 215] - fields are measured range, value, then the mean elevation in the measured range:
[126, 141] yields 0.25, 9.8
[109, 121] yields 0.22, 9.82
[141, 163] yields 0.51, 9.69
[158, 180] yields 0.32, 9.74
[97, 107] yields -0.03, 10.1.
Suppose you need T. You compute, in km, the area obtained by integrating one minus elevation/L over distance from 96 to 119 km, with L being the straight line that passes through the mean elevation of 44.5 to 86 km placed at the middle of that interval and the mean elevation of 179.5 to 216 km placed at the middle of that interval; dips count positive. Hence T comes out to 0.1 km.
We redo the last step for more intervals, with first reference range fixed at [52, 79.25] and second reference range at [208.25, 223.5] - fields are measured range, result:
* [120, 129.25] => 0.04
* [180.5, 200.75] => 0.17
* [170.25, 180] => -0.09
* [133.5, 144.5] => 0.12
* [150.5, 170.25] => 0.60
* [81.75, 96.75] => -0.08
